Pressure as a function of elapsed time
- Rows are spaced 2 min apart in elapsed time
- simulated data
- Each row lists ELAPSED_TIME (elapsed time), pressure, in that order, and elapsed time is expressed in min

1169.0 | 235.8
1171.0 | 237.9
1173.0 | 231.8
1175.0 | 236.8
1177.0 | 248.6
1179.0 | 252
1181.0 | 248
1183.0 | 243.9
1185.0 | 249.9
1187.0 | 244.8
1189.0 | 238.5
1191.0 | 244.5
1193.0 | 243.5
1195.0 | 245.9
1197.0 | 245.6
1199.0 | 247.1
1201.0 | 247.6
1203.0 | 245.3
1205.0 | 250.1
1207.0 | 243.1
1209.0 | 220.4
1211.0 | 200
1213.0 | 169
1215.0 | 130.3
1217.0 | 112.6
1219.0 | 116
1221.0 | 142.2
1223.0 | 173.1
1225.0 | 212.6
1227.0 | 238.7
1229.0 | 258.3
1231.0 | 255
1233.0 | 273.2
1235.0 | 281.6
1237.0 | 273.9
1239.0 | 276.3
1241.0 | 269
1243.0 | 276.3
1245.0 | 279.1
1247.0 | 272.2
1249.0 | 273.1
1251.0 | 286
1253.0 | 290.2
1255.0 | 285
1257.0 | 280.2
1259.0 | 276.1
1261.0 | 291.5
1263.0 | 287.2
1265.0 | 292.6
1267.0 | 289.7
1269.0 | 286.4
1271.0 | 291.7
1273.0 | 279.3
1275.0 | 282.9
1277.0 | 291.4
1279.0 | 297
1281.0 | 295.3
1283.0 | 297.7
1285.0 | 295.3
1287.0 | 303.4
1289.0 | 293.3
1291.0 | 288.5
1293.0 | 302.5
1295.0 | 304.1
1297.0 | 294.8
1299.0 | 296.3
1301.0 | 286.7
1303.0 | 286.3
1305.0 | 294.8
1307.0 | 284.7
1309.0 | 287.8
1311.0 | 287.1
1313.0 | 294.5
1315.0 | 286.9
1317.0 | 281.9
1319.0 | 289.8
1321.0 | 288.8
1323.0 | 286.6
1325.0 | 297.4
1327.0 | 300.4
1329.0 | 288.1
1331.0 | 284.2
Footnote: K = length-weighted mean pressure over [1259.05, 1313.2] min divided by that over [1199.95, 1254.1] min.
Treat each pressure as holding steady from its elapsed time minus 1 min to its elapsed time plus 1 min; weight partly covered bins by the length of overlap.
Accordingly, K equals 1.26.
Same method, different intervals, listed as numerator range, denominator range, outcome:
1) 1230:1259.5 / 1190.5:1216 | 1.23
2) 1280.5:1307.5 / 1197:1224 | 1.52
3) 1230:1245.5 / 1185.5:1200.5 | 1.12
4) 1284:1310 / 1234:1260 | 1.06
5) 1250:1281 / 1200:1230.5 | 1.45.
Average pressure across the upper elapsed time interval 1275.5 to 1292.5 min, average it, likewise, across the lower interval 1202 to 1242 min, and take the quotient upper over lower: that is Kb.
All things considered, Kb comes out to 1.36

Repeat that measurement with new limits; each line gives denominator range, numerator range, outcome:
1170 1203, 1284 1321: 1.20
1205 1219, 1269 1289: 1.63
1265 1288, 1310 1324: 0.99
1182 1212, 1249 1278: 1.19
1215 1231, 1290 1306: 1.63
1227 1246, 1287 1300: 1.10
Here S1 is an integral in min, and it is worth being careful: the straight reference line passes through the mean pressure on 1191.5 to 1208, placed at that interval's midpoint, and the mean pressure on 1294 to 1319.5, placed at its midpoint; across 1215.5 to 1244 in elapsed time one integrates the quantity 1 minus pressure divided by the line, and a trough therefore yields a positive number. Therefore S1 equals 3.9 min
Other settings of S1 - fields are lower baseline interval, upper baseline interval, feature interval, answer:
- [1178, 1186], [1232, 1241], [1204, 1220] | 5.02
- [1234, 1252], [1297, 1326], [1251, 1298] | -1.43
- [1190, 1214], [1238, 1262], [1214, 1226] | 4.95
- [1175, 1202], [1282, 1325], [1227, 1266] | -1.09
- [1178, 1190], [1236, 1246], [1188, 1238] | 7.71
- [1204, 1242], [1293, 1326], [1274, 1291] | -1.70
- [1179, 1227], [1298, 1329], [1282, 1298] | -1.37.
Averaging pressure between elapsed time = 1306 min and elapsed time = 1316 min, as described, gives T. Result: 288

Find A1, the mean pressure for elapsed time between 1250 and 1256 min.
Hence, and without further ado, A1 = 287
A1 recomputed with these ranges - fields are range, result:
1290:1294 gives 296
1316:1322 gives 287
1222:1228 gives 208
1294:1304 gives 294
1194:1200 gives 246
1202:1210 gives 240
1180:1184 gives 246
